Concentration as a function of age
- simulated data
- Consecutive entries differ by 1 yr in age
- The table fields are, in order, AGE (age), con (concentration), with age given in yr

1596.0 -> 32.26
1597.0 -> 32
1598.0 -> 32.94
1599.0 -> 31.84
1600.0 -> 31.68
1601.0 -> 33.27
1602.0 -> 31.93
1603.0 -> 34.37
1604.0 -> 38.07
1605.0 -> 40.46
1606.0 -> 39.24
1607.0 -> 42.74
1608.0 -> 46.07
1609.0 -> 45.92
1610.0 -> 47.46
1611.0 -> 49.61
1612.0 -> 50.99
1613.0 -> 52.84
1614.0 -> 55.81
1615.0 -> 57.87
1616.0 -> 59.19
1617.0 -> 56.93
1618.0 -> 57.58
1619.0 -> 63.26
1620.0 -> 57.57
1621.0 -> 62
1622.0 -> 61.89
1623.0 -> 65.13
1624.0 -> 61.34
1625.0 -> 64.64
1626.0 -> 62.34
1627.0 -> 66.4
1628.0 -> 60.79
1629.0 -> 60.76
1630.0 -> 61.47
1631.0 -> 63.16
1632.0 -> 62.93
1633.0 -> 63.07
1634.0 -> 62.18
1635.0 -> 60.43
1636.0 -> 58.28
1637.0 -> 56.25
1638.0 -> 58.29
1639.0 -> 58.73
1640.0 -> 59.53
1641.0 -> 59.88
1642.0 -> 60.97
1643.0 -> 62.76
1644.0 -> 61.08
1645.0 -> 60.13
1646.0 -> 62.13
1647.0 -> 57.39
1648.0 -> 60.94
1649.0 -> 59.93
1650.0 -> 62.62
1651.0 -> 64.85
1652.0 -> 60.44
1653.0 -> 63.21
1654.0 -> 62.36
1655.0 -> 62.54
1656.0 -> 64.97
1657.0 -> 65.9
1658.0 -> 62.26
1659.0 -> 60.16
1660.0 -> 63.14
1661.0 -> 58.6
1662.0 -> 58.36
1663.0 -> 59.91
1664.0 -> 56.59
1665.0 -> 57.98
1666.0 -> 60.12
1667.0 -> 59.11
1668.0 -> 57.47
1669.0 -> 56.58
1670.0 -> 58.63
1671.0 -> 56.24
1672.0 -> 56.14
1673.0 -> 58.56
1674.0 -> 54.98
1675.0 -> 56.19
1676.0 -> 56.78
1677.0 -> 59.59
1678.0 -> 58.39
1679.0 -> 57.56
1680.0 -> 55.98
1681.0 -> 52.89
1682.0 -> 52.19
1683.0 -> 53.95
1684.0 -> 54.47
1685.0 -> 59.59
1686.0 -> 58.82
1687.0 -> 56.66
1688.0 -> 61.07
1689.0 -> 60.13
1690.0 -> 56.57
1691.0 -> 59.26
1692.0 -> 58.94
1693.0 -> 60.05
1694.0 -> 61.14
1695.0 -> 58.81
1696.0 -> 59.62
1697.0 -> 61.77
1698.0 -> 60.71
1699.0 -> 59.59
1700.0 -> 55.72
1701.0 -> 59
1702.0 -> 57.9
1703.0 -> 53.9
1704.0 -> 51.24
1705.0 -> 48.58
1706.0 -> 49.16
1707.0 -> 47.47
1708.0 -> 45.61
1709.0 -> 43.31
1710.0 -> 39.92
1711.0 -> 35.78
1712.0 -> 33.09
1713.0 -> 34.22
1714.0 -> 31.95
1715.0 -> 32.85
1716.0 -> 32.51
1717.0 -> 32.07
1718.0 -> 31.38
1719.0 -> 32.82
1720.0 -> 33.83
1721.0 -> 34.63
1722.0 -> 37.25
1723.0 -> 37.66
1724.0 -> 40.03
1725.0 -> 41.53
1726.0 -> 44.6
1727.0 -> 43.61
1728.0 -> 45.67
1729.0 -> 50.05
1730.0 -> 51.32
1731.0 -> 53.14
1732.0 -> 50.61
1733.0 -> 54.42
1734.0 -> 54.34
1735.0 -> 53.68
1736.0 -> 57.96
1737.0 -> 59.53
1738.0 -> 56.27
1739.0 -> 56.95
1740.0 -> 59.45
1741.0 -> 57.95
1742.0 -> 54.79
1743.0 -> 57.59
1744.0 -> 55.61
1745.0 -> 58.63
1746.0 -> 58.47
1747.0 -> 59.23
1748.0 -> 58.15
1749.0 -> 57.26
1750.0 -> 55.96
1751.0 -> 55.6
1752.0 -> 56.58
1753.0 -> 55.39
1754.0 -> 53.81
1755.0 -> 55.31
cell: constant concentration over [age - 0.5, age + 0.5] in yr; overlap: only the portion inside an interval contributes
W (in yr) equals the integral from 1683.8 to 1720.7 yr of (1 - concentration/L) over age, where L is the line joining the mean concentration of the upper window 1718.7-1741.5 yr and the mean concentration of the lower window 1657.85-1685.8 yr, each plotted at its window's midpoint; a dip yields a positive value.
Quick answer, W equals 2.6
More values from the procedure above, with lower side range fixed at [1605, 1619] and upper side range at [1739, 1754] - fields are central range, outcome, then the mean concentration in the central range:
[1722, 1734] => 2.07 yr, 46.5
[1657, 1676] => -1.81 yr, 58.5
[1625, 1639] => -2.53 yr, 61.3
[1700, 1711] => 1.18 yr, 49.3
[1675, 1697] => -1.39 yr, 57.8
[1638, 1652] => -2.20 yr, 60.7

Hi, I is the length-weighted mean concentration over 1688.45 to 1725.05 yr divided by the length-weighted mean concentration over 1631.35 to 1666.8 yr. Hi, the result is 0.77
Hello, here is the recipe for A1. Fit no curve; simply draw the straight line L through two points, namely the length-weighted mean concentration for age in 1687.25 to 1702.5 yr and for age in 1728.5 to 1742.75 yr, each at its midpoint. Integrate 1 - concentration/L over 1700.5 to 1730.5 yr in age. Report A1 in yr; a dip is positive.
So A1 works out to 8.10 yr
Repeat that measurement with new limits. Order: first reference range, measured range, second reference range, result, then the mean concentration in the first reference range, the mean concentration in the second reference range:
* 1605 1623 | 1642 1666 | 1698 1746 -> -4.76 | 53.3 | 47.3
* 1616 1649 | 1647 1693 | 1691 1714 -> -2.59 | 60.9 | 51.4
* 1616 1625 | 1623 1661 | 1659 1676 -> -1.29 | 60.8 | 58.1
